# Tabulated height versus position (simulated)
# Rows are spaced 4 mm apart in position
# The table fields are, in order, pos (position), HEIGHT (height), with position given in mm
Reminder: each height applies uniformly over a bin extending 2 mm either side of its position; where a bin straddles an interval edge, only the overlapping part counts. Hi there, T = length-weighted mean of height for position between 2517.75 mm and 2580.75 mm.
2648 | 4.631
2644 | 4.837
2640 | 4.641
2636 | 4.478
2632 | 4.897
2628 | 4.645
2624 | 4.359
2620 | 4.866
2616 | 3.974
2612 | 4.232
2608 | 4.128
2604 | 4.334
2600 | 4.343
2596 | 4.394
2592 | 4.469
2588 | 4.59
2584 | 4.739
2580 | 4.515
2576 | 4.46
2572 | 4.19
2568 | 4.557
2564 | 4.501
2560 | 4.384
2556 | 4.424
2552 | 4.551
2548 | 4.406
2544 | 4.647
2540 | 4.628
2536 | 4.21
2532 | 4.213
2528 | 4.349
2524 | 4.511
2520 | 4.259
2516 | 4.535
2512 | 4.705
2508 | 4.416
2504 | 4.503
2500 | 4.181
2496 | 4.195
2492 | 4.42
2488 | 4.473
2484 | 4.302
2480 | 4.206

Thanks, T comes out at 4.42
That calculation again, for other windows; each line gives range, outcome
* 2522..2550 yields 4.42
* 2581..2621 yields 4.4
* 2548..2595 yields 4.48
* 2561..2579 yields 4.43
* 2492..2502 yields 4.23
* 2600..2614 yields 4.25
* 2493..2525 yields 4.41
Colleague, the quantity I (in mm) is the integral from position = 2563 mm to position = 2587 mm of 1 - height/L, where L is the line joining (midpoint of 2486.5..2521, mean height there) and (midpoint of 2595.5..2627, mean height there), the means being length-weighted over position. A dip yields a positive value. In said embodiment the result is -0.7 mm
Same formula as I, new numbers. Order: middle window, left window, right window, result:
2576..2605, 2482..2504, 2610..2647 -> 0.0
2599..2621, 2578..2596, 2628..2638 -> 1.6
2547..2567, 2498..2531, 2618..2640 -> 0.2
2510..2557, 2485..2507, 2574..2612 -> -0.7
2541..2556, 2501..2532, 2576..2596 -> -0.1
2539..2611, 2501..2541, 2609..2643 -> 0.2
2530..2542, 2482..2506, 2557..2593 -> 0.2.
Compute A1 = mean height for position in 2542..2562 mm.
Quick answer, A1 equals 4.48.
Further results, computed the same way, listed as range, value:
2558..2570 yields 4.48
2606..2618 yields 4.11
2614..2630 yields 4.46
